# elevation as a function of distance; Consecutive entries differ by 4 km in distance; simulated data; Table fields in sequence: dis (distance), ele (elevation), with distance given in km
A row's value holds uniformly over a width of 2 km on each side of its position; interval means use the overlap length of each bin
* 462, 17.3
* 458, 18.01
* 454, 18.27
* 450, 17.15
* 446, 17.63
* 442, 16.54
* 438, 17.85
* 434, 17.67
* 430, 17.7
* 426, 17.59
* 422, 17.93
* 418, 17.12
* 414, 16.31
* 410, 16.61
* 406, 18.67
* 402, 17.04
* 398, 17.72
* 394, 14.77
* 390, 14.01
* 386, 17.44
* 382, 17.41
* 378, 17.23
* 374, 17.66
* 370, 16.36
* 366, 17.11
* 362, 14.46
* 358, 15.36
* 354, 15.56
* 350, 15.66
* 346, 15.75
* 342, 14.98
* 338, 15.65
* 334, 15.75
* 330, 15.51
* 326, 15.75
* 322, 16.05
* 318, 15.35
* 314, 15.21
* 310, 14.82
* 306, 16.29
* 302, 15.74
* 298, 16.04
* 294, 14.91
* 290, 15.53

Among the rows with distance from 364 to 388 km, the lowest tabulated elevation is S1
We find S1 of 16.36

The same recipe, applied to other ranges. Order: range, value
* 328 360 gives 14.98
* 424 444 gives 16.54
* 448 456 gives 17.15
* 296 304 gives 15.74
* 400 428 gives 16.31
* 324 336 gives 15.51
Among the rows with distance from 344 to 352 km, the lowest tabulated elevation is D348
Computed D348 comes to 15.66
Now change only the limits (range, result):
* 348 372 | 14.46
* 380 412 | 14.01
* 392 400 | 14.77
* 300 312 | 14.82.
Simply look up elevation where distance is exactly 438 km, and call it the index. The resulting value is 17.85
